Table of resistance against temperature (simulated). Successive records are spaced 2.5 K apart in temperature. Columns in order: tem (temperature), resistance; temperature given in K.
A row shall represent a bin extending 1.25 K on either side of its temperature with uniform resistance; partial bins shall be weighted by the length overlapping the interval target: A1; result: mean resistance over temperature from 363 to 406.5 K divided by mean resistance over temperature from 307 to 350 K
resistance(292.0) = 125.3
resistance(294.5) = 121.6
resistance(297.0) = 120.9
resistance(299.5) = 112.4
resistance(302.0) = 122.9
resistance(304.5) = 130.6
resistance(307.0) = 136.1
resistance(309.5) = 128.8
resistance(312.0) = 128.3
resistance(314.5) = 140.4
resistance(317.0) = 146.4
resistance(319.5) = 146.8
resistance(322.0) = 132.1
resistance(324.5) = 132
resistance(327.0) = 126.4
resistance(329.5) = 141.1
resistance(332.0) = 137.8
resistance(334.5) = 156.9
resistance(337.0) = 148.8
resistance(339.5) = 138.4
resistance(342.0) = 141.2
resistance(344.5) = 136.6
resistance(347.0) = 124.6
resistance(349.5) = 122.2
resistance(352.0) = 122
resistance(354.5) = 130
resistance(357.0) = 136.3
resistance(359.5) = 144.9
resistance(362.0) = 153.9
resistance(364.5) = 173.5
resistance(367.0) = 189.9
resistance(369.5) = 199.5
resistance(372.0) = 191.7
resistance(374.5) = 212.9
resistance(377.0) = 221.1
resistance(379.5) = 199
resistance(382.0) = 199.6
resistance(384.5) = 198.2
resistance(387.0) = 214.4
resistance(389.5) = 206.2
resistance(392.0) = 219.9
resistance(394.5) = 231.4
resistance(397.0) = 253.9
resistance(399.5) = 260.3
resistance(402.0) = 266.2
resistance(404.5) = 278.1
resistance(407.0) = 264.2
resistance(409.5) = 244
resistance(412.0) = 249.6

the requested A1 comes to 1.60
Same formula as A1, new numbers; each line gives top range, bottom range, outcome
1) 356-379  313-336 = 1.30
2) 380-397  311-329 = 1.57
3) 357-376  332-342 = 1.22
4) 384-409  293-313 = 1.92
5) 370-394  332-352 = 1.51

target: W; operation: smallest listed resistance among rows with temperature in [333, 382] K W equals 122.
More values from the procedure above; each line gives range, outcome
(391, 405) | 219.9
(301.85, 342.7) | 122.9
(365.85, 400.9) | 189.9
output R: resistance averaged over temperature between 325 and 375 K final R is 150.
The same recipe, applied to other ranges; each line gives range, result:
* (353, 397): 191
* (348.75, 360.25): 131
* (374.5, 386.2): 206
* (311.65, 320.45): 142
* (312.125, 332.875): 137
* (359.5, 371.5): 176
